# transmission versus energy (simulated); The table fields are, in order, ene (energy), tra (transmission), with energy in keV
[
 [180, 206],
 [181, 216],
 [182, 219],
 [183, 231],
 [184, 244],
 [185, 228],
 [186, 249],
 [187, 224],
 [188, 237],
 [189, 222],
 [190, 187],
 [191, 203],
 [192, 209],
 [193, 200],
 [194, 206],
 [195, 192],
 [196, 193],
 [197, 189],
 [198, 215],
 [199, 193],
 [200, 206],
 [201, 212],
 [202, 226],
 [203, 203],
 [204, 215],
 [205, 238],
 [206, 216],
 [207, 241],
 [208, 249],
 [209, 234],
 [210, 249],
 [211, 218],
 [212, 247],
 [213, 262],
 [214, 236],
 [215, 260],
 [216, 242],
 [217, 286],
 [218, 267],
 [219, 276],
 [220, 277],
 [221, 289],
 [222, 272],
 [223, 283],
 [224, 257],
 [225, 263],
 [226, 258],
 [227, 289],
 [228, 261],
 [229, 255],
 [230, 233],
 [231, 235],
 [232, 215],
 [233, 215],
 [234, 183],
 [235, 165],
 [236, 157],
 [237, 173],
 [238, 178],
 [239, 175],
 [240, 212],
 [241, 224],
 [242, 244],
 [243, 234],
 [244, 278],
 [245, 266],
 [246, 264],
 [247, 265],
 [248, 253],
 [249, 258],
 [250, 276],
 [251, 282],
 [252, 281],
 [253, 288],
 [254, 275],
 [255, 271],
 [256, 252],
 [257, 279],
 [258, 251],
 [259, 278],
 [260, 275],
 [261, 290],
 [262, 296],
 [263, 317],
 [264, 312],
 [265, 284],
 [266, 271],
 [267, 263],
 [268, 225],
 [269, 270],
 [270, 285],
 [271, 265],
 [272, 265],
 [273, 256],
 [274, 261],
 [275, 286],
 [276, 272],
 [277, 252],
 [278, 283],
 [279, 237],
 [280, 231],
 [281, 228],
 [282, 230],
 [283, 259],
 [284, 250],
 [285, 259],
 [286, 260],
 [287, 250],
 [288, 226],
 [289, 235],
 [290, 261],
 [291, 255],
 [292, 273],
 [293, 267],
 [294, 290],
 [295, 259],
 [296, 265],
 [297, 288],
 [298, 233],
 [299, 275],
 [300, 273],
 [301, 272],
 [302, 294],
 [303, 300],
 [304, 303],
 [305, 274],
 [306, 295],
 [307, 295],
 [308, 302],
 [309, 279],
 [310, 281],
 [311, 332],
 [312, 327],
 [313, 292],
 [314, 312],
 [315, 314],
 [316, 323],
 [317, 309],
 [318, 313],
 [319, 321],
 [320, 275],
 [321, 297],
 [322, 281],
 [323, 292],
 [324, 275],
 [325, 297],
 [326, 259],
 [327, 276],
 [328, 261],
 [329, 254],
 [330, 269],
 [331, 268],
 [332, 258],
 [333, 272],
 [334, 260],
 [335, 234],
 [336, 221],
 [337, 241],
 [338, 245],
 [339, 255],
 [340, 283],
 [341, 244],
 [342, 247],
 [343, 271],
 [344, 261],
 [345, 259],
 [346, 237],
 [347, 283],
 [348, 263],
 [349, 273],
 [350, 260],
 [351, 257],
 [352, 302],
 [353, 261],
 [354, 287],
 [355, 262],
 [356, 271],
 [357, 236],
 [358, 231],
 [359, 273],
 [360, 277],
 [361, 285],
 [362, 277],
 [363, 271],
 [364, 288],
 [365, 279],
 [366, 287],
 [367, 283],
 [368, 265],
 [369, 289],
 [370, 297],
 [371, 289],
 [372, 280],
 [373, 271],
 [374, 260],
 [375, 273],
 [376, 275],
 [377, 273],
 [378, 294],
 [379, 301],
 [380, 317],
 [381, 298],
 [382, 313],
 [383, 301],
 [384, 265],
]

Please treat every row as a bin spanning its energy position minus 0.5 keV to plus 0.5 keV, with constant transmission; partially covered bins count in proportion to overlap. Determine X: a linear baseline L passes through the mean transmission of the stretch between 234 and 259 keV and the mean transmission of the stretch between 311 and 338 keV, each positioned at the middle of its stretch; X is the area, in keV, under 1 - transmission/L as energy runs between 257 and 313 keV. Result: -2.3 keV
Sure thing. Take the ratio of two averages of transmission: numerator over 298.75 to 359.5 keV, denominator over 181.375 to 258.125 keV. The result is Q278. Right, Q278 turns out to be 1.2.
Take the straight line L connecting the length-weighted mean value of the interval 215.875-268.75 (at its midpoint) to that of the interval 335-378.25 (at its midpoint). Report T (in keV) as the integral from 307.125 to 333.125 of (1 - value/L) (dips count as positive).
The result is -2.66 keV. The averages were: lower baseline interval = 254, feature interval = 290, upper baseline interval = 268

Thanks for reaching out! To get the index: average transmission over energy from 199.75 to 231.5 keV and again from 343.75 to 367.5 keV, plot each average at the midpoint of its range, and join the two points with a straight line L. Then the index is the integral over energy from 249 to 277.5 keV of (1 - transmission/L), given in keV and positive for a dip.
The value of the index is -2.0 keV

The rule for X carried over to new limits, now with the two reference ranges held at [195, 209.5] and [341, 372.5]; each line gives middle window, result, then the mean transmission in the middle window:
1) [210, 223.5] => -2.5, 262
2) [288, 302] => -0.9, 265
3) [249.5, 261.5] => -2.1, 275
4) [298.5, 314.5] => -2.6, 294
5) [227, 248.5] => 0.3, 225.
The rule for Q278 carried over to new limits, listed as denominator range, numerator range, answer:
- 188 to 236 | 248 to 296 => 1.14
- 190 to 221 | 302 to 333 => 1.27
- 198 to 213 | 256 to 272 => 1.22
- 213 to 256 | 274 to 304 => 1.06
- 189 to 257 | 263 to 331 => 1.16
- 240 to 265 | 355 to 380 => 1.02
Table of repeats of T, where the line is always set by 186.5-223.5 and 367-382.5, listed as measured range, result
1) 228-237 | 1.2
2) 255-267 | -1.5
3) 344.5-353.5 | 0.4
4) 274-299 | 0.1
